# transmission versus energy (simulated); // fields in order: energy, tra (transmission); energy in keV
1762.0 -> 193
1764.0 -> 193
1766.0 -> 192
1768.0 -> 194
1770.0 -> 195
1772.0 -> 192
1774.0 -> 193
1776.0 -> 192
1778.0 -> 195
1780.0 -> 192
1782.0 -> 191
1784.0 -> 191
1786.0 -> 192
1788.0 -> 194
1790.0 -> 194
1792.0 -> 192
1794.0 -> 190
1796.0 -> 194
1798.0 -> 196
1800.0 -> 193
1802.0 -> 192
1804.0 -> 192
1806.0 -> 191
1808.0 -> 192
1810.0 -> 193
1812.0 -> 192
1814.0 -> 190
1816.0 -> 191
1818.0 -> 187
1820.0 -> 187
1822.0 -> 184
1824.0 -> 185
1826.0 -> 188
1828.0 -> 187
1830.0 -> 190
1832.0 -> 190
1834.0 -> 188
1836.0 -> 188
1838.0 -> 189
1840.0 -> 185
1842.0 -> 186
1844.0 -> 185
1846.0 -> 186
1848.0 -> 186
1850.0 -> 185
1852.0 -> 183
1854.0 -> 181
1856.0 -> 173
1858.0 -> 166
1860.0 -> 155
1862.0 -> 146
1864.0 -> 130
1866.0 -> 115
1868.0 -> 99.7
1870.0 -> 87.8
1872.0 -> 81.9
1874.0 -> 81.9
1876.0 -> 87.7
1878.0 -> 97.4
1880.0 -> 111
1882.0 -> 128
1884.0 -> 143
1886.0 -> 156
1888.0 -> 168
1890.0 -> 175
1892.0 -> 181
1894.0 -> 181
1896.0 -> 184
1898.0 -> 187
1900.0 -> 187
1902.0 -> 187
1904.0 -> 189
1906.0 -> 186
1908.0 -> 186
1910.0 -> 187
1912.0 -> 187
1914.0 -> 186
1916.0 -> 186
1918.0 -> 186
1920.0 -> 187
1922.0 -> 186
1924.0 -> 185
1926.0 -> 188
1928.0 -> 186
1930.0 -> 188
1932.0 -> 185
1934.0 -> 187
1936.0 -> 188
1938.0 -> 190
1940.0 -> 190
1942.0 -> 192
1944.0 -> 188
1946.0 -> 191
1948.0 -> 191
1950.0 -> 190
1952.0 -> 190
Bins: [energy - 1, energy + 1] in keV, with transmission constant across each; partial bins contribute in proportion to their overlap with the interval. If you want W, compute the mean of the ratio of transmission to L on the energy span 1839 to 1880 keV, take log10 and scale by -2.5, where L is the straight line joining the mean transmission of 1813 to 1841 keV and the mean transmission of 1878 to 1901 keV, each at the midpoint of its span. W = 0.21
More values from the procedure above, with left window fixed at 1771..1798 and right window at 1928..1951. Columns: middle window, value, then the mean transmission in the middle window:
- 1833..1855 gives 0.03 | 186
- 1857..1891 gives 0.46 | 125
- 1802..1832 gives 0.01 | 189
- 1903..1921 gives 0.02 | 187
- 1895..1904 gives 0.02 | 187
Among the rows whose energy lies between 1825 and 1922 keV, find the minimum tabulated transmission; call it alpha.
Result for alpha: 81.9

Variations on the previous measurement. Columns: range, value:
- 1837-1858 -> 166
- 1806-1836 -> 184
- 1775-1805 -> 190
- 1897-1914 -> 186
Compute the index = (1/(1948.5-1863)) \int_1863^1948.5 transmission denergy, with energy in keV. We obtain 165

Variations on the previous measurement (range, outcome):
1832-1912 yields 160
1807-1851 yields 188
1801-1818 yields 191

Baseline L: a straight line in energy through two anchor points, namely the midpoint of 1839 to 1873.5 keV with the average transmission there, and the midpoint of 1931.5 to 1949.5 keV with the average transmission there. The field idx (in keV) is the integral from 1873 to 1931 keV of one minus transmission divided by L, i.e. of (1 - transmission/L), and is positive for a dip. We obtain 2.0 keV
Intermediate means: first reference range 154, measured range 168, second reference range 189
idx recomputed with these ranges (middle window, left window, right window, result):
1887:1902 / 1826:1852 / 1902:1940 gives 0.5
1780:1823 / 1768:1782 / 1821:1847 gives -0.2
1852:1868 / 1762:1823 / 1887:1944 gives 3.2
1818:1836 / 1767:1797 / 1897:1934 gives 0.3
